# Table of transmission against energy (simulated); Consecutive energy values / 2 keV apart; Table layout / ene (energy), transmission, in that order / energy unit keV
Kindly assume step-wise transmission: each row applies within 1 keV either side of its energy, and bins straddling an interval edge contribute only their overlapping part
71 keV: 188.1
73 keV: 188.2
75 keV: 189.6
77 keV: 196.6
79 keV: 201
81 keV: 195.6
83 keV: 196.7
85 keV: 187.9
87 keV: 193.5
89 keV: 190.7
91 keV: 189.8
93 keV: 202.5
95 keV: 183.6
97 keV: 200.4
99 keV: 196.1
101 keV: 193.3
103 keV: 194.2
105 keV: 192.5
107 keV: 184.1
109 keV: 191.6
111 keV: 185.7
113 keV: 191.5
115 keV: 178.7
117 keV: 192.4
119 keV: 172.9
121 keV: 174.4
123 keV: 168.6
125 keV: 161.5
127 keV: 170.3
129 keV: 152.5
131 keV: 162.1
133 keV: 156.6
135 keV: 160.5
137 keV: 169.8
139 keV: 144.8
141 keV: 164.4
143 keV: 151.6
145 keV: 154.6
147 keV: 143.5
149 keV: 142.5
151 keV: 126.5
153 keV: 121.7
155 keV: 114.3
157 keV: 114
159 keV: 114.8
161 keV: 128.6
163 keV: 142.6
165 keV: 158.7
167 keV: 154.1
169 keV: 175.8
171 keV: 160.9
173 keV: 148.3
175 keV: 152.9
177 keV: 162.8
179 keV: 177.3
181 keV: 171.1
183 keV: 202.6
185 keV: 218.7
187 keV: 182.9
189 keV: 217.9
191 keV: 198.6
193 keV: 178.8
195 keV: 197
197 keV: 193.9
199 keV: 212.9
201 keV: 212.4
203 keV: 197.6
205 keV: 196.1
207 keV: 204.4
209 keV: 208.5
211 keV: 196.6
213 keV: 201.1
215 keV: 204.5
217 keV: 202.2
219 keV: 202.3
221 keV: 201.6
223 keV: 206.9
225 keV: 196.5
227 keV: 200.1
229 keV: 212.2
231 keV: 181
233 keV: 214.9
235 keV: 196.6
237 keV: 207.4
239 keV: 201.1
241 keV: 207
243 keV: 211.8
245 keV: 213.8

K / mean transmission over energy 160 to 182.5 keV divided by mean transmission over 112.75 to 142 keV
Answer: 0.9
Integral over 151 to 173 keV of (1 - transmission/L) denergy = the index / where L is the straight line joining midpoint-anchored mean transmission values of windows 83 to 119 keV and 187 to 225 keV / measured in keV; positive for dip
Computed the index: 6.5 keV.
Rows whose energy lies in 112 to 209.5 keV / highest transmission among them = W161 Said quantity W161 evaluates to 218.7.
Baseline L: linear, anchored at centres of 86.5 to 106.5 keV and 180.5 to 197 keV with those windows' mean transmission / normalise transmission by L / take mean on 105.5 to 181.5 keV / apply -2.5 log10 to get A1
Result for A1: 0.228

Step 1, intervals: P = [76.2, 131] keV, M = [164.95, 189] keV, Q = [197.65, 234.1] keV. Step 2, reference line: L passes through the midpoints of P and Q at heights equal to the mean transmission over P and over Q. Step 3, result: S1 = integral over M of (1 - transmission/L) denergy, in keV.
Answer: 2.7 keV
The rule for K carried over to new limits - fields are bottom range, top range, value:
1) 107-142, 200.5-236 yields 1.18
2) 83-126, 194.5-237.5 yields 1.08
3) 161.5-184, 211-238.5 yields 1.23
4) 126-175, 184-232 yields 1.36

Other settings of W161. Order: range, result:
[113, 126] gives 192.4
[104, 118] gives 192.5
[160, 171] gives 175.8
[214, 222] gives 204.5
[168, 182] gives 177.3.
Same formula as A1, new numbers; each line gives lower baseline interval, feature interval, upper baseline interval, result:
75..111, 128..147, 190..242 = 0.24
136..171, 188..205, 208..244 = -0.13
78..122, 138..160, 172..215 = 0.37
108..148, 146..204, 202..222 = 0.13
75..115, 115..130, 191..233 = 0.14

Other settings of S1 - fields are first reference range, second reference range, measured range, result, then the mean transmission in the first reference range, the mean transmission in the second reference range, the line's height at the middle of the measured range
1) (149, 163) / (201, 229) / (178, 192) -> -2.89 keV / 123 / 202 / 162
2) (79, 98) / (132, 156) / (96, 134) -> -1.97 keV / 194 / 146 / 171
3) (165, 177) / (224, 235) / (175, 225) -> -4.92 keV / 159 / 201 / 179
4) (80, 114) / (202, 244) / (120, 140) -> 3.37 keV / 192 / 202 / 195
